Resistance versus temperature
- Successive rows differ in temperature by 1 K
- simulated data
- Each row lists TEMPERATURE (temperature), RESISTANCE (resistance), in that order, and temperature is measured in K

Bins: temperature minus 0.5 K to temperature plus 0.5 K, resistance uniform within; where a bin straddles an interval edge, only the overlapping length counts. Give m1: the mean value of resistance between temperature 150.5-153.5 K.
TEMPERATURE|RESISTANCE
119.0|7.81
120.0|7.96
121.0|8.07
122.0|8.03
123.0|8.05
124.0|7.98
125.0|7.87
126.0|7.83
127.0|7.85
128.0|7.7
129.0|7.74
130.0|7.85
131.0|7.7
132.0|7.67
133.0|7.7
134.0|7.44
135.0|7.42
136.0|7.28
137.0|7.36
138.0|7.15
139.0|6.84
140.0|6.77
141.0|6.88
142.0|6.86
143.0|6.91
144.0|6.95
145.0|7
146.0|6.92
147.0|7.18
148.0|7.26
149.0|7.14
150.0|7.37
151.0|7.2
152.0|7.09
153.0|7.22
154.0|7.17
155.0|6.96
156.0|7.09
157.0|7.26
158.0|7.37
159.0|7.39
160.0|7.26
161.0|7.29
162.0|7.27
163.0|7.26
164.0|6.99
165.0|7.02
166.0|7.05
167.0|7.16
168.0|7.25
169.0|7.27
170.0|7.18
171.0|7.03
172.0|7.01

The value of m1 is 7.17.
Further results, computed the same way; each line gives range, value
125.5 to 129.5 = 7.78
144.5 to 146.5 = 6.96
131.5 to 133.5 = 7.69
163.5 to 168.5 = 7.09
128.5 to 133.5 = 7.73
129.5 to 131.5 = 7.78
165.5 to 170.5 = 7.18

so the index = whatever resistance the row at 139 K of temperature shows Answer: 6.84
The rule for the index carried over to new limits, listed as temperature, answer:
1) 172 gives 7.01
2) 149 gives 7.14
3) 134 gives 7.44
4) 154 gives 7.17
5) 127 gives 7.85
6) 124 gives 7.98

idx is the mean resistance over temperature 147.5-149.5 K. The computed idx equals 7.2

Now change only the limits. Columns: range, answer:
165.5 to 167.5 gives 7.11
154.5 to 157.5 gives 7.1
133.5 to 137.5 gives 7.38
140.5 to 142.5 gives 6.87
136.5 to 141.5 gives 7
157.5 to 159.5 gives 7.38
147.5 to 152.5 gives 7.21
